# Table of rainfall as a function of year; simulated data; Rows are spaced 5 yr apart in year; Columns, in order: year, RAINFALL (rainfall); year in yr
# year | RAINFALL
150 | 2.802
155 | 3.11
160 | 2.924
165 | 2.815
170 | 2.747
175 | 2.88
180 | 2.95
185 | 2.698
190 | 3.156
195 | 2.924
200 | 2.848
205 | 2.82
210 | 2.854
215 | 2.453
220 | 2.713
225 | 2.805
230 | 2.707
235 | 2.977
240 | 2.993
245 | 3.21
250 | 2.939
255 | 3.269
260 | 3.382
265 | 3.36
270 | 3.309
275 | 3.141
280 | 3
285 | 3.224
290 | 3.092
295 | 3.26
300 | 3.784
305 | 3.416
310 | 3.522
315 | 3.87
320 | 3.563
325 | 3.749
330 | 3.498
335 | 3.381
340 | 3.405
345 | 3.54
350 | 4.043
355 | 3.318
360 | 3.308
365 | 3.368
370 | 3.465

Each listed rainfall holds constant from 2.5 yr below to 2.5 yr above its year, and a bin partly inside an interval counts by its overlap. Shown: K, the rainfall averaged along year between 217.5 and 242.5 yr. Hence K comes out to 2.84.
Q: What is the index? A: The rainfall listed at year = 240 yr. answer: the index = 2.993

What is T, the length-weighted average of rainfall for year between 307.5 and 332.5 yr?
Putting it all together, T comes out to 3.64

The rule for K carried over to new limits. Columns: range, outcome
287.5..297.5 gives 3.18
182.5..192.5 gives 2.93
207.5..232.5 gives 2.71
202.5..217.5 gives 2.71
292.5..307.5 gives 3.49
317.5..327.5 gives 3.66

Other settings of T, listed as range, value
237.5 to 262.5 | 3.16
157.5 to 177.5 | 2.84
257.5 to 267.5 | 3.37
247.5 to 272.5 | 3.25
